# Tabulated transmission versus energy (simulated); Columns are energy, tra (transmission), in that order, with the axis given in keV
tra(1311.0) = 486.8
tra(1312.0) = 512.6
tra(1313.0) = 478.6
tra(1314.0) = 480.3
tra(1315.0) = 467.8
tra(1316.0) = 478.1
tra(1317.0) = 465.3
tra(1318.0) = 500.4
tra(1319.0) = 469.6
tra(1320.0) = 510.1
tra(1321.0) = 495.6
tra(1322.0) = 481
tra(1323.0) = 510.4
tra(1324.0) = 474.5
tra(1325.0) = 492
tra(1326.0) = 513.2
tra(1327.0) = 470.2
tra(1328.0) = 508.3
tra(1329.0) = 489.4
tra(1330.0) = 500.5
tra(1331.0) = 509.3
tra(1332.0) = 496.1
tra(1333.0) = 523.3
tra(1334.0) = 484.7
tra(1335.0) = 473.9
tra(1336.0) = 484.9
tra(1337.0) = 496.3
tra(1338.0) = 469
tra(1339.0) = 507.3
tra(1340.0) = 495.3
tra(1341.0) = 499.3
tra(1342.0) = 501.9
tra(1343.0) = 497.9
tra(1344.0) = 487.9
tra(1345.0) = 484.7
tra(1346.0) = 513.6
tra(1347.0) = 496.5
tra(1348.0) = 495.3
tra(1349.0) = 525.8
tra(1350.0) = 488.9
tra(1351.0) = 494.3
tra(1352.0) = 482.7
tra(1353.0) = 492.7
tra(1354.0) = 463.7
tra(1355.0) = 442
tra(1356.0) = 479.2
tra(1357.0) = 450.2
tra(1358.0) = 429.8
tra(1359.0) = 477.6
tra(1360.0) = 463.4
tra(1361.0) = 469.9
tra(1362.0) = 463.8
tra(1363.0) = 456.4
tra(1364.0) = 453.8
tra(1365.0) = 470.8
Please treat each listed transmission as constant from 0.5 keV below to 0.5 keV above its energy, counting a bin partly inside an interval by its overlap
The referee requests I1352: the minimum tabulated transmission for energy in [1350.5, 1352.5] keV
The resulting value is 482.7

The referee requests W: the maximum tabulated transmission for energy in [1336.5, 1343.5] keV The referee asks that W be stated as 507.3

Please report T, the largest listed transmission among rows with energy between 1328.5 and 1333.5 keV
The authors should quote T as 523.3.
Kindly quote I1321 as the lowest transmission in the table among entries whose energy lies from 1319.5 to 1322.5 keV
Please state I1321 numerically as 481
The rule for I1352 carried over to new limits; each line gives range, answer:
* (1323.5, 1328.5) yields 470.2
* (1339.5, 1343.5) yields 495.3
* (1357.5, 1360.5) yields 429.8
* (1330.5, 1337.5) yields 473.9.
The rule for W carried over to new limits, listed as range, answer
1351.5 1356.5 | 492.7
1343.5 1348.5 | 513.6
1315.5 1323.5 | 510.4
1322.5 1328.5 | 513.2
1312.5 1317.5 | 480.3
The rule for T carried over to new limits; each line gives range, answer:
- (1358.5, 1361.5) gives 477.6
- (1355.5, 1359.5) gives 479.2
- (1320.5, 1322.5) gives 495.6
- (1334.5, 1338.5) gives 496.3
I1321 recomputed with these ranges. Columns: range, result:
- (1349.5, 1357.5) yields 442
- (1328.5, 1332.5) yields 489.4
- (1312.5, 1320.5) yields 465.3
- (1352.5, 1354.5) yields 463.7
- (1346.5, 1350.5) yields 488.9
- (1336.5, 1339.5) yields 469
